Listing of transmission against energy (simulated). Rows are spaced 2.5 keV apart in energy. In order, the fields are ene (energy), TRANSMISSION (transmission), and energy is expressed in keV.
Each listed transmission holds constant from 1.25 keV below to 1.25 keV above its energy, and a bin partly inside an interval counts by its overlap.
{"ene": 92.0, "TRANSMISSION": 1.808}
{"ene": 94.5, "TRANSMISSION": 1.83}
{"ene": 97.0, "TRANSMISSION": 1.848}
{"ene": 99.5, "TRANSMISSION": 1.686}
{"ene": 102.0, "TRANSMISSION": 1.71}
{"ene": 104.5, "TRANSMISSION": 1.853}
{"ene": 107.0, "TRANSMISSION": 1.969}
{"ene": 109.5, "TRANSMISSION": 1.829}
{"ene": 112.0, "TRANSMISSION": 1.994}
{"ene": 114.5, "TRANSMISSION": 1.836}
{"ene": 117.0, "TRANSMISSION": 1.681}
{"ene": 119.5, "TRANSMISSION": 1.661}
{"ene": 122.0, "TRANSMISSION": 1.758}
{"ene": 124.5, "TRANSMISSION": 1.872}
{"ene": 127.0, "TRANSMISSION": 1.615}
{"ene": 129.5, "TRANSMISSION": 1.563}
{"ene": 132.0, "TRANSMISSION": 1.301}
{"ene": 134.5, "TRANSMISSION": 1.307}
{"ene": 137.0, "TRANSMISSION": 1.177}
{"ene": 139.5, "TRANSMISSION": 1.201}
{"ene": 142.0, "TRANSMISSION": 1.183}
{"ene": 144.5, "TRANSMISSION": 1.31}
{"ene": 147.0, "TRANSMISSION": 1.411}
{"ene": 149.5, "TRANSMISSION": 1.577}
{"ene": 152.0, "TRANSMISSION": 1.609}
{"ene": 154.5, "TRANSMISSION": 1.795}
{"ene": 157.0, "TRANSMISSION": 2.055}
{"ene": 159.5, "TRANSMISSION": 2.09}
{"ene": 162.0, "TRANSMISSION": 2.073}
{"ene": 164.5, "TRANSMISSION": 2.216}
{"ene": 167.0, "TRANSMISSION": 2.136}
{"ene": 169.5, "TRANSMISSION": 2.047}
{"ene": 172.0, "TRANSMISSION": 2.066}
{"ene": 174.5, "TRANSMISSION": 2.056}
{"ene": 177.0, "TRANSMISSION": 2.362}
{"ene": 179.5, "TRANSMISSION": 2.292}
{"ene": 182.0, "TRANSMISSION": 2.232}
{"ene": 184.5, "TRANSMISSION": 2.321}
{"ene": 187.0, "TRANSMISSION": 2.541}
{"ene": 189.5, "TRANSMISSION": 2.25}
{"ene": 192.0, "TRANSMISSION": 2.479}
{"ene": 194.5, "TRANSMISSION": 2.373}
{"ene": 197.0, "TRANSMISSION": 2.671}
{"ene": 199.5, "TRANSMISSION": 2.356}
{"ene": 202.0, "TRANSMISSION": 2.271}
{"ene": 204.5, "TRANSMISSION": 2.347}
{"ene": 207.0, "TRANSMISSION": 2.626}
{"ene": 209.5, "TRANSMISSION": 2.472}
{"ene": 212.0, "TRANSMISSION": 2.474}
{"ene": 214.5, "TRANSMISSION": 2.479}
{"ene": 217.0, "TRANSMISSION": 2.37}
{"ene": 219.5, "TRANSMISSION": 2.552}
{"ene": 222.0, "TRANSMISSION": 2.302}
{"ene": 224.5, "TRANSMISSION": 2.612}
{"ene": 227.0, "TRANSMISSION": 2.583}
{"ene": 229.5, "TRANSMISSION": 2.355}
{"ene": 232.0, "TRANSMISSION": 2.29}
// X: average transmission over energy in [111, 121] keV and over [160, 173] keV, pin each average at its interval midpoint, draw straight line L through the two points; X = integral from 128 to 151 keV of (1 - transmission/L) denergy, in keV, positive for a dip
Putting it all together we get 7.0 keV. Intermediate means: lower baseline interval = 1.79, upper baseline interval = 2.11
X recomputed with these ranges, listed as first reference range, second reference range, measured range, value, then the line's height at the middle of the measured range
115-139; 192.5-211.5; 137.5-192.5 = 2.0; 2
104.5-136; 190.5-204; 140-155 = 3.9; 1.96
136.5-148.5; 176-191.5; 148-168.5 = -3.1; 1.68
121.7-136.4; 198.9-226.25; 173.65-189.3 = -1.4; 2.11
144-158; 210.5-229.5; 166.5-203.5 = -4.6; 2.05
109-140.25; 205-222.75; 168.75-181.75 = -0.5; 2.09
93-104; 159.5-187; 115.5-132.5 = 2.3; 1.92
